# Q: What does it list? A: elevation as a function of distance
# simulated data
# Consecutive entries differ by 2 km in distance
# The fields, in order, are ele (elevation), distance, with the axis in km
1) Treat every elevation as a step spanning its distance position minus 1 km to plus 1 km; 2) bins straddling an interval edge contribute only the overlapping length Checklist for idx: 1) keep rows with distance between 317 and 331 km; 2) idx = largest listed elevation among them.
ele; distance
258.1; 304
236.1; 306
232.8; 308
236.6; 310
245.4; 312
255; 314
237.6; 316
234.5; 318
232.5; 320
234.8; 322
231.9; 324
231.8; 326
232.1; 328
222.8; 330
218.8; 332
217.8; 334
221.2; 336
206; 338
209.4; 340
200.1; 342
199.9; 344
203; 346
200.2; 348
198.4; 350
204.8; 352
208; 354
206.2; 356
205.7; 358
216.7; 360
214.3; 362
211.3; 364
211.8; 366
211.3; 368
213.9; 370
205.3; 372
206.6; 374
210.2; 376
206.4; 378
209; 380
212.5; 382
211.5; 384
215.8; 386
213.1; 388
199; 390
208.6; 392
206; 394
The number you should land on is 234.8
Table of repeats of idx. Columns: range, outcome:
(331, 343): 221.2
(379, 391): 215.8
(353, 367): 216.7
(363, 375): 213.9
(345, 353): 204.8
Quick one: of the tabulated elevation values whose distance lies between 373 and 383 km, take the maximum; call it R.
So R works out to 212.5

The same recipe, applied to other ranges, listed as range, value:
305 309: 236.1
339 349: 209.4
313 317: 255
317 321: 234.5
